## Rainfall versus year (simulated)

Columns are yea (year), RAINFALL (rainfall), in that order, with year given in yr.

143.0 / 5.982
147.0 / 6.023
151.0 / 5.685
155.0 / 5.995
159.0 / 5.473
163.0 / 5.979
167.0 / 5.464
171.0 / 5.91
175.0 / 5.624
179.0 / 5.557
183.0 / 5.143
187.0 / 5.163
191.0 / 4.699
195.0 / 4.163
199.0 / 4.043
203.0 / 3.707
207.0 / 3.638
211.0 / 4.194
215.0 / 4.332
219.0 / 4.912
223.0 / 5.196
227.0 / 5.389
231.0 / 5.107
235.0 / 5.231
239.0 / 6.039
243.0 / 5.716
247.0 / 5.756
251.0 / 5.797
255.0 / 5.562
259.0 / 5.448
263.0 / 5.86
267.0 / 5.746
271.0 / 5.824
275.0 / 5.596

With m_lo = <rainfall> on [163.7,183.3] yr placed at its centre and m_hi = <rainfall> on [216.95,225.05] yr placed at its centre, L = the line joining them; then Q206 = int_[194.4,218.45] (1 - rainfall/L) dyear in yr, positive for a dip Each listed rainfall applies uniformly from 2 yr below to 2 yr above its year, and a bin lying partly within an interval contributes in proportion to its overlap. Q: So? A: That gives 5.3 yr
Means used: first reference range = 5.6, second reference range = 5.05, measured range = 4.06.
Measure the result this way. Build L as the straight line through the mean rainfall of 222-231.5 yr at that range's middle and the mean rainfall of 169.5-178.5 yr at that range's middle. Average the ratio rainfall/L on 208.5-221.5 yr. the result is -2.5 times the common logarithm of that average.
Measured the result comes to 0.20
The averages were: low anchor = 5.72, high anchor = 5.25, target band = 4.47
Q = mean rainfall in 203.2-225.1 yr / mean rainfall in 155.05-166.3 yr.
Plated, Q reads 0.77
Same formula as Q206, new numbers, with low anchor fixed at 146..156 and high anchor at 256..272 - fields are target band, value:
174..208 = 6.90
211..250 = 3.39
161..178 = 0.34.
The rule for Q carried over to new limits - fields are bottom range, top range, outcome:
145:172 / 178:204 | 0.80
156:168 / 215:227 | 0.88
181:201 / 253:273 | 1.23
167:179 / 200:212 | 0.67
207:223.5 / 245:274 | 1.27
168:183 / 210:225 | 0.84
